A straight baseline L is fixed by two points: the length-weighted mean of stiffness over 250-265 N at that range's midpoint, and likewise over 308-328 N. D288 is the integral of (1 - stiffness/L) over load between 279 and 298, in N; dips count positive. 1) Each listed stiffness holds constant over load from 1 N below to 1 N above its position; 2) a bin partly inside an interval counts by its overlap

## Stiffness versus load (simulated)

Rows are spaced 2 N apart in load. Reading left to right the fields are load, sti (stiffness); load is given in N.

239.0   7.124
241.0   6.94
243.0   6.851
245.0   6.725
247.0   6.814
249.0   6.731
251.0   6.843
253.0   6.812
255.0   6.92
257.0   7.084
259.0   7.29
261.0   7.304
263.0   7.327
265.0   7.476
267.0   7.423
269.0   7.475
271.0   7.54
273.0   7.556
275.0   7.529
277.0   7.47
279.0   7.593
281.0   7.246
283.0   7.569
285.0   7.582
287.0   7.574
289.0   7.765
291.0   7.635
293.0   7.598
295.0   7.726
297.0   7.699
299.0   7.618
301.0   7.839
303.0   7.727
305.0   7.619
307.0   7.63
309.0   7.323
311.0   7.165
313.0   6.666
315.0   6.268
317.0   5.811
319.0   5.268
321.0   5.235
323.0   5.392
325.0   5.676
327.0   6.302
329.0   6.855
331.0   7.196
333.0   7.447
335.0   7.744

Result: -2.89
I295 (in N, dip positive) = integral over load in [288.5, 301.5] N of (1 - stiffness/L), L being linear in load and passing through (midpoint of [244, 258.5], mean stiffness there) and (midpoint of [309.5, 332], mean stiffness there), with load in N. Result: -2.5 N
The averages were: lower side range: 6.86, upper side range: 6.19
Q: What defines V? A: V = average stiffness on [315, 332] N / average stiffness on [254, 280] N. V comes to 0.81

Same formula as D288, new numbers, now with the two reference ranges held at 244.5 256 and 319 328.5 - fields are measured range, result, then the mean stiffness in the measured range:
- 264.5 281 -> -2.6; 7.49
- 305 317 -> -2.2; 6.96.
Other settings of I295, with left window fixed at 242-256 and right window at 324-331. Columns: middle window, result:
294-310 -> -2.7 N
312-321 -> 0.8 N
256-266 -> -0.8 N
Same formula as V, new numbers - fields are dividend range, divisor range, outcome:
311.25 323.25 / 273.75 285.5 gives 0.78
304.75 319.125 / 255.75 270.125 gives 0.92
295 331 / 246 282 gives 0.93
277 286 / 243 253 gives 1.10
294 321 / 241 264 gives 1.01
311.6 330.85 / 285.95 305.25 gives 0.78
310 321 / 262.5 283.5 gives 0.82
